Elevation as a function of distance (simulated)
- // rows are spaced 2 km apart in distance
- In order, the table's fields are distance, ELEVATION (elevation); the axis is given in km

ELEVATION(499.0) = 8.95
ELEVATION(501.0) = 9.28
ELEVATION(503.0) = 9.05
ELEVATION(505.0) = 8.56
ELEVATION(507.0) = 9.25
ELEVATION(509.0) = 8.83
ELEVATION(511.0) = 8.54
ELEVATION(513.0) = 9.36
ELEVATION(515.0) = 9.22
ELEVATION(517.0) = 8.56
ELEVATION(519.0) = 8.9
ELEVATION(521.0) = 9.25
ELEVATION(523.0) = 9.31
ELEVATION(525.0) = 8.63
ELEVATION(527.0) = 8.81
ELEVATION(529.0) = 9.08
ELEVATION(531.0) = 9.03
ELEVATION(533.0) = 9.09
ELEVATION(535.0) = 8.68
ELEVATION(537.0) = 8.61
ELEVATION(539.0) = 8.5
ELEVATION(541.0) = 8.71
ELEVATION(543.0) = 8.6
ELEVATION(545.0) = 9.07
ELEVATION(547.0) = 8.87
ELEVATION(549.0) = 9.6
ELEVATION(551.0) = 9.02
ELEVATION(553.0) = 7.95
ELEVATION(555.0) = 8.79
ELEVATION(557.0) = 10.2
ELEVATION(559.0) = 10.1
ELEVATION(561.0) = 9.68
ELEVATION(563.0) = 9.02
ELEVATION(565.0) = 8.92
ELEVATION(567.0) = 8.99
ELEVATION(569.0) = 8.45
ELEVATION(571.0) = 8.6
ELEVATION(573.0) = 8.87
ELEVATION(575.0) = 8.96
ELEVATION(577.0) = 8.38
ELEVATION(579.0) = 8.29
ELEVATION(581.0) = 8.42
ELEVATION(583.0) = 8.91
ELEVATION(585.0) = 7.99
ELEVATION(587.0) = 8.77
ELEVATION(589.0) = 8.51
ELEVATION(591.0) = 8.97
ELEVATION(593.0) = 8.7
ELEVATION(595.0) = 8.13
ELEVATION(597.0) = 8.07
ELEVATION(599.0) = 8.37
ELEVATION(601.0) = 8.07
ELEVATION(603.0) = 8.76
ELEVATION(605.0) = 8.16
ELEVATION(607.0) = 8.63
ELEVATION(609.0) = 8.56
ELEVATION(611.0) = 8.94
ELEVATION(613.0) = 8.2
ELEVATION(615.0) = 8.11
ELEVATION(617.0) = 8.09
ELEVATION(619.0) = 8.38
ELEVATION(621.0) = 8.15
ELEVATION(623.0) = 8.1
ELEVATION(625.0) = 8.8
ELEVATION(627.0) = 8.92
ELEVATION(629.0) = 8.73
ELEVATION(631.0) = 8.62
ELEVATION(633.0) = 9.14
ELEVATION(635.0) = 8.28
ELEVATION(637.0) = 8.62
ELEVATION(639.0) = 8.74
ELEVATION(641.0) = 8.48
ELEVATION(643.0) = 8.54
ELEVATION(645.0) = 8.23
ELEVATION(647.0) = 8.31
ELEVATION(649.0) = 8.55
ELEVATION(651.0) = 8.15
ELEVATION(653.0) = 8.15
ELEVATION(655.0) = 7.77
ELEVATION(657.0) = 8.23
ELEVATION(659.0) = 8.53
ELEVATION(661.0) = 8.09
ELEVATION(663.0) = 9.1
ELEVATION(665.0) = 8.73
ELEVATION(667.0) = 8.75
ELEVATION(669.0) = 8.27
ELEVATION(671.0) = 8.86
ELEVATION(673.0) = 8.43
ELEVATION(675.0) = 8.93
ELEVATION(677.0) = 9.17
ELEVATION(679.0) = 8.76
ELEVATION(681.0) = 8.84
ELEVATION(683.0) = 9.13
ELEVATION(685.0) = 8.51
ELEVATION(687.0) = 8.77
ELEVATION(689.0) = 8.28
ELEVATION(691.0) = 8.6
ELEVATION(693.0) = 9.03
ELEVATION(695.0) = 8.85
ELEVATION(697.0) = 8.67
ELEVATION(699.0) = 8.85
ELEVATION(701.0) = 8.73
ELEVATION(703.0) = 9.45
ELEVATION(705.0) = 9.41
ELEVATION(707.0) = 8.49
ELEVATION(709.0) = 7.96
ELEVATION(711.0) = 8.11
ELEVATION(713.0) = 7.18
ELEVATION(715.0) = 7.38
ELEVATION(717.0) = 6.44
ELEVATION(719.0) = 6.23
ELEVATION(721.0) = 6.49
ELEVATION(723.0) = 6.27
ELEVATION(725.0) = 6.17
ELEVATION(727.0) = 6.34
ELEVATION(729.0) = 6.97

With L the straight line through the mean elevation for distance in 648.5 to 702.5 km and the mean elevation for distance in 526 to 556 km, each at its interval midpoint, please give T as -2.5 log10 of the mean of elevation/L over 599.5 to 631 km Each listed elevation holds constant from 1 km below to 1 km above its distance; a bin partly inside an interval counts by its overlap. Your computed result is 0.03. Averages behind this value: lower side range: 8.83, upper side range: 8.63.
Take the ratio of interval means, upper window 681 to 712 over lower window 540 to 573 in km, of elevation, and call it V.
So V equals 0.97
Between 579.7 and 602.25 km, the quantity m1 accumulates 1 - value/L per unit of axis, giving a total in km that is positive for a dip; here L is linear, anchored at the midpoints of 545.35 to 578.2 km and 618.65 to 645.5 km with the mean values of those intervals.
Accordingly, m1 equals 0.98 km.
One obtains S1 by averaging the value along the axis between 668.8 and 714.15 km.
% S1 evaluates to 8.67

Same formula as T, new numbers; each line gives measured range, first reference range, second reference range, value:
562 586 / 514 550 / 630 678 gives 0.02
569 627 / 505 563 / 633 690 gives 0.04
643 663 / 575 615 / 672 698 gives 0.05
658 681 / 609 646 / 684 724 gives -0.05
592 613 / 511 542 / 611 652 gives 0.02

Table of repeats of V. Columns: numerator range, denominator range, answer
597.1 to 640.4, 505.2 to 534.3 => 0.95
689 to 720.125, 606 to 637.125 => 0.97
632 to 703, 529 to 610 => 0.98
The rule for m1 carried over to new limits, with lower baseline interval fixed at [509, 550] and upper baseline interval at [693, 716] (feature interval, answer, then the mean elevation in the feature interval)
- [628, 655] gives 0.5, 8.48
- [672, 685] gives -0.5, 8.85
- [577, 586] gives 0.4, 8.4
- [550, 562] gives -0.6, 9.29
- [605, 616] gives 0.3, 8.46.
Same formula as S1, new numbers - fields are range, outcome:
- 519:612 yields 8.78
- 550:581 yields 8.93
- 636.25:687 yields 8.56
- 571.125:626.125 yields 8.46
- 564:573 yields 8.75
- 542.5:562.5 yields 9.2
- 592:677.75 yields 8.48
